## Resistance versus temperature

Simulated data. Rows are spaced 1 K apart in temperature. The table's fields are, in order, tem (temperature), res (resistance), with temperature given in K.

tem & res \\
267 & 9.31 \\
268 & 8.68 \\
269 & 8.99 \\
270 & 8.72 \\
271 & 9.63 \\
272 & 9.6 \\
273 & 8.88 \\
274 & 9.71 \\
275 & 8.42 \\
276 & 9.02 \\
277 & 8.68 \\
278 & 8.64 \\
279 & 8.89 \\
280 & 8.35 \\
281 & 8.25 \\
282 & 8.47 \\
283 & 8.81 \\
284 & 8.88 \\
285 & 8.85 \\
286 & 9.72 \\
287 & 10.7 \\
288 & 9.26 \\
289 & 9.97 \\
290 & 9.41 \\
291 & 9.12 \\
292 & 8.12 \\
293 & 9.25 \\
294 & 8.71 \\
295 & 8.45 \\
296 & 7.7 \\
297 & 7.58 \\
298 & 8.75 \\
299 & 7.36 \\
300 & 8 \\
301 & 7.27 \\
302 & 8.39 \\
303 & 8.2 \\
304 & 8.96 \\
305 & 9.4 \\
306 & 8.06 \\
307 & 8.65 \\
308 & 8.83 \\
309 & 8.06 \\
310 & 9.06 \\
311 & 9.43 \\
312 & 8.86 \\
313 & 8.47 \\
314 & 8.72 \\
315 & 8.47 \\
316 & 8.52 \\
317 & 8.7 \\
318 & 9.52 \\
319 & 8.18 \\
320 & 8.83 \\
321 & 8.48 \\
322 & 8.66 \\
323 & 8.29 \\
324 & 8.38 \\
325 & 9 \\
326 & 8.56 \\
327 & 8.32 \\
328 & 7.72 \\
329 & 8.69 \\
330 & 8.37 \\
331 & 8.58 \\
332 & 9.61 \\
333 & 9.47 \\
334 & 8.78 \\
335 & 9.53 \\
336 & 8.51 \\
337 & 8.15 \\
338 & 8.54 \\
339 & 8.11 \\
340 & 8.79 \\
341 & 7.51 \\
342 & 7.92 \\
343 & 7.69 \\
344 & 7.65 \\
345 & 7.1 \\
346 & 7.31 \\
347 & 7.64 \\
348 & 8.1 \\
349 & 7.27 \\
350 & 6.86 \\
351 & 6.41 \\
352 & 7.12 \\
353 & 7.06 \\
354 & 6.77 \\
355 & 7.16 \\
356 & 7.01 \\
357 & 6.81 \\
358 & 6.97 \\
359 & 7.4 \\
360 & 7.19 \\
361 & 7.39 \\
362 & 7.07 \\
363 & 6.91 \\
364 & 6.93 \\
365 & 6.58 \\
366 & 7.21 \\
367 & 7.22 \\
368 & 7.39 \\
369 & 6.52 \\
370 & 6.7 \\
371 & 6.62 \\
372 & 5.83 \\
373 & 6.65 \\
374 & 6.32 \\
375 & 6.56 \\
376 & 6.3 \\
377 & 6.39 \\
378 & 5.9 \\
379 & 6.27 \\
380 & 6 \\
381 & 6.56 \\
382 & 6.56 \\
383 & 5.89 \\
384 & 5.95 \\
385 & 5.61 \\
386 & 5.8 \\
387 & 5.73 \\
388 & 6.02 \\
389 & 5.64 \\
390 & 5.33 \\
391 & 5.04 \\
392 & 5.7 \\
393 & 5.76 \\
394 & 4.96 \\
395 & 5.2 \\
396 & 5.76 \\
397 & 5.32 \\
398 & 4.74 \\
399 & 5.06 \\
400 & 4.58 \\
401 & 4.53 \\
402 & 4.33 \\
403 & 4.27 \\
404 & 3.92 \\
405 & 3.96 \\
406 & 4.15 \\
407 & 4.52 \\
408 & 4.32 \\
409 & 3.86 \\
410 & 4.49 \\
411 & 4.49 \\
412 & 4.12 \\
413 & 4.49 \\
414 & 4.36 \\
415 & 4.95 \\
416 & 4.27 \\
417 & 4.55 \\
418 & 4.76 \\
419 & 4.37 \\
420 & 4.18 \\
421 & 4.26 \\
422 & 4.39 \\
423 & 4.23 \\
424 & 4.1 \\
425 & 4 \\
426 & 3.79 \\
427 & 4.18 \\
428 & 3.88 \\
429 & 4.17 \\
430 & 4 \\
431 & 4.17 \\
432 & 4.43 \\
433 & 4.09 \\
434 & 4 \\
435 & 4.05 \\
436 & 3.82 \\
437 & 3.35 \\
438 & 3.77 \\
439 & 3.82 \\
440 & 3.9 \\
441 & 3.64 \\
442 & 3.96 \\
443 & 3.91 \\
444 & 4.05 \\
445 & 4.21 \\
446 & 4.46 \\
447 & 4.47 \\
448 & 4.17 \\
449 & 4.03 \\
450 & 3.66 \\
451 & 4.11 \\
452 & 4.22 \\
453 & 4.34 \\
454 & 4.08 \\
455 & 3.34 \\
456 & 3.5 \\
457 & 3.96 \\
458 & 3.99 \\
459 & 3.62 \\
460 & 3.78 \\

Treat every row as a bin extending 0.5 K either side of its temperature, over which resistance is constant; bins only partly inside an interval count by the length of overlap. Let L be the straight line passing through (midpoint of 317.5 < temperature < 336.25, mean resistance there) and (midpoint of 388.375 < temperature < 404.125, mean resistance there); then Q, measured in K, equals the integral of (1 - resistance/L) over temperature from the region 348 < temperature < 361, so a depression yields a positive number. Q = 0.3 K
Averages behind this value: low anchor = 8.71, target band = 7.06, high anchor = 5.04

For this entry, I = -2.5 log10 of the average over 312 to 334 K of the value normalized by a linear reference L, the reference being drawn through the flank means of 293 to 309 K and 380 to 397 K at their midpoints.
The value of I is -0.13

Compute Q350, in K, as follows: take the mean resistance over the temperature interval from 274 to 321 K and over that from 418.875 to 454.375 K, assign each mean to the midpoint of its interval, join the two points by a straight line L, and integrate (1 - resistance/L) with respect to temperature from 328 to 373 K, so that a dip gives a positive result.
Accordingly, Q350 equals -3.9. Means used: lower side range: 8.7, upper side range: 4.06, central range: 7.55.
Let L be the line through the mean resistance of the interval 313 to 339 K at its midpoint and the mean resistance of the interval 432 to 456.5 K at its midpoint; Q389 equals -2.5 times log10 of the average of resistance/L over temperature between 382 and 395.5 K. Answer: 0.100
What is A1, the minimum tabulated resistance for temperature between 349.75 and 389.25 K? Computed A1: 5.61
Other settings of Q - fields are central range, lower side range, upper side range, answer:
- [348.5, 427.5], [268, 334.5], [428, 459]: 3.6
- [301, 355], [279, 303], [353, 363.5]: -3.4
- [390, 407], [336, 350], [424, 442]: 1.9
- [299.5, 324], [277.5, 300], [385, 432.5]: -1.9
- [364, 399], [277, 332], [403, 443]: -2.0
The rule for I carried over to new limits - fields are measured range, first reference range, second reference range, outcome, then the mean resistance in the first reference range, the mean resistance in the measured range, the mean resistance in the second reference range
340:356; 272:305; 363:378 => -0.02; 8.74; 7.34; 6.64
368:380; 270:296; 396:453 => -0.08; 9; 6.4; 4.23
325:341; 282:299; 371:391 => -0.14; 8.89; 8.62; 6.06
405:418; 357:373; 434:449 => 0.17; 6.92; 4.38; 3.97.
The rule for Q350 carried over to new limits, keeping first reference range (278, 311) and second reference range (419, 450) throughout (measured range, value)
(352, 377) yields -1.92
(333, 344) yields -1.74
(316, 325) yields -0.95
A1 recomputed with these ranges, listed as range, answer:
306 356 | 6.41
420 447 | 3.35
